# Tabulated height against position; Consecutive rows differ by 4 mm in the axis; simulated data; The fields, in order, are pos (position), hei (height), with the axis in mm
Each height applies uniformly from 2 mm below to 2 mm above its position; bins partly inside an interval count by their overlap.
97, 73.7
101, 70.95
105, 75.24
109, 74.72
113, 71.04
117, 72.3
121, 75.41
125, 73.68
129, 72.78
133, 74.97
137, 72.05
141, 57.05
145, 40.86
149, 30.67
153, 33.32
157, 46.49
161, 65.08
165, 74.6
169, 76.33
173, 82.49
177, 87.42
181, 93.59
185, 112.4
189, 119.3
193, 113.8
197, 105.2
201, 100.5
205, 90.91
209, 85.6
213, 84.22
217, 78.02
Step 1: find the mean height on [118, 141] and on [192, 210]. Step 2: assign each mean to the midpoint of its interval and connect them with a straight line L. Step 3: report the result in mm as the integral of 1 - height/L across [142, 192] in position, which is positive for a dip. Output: 8.9 mm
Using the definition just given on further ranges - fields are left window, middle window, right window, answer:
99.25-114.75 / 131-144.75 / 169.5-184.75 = 2.7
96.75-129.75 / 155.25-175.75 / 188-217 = 4.2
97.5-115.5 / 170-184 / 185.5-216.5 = 0.6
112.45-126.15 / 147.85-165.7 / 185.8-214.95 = 7.7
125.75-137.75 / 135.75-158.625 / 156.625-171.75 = 8.1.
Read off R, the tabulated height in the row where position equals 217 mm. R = 78.02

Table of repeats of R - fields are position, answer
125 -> 73.68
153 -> 33.32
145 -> 40.86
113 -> 71.04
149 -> 30.67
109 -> 74.72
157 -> 46.49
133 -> 74.97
